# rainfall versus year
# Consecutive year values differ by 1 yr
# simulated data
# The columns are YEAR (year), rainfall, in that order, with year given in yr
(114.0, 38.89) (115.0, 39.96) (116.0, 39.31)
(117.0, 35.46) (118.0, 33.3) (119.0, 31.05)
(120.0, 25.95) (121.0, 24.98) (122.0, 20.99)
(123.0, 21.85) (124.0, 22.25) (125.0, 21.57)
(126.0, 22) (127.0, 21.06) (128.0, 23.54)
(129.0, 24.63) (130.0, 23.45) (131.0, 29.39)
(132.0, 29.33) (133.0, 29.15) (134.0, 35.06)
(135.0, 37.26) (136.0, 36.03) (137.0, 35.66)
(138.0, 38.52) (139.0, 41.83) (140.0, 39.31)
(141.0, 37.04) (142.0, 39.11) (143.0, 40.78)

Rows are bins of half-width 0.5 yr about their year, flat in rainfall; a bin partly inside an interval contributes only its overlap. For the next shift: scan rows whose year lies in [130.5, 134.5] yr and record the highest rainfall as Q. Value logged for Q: 35.06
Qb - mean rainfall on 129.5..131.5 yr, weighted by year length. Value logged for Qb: 26.4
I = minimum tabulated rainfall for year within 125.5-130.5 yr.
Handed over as 21.06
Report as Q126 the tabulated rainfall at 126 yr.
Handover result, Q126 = 22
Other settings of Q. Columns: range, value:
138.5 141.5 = 41.83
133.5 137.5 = 37.26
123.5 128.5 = 23.54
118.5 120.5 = 31.05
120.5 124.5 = 24.98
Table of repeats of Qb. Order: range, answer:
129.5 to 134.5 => 29.3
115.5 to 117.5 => 37.4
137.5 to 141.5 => 39.2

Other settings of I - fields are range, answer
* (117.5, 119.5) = 31.05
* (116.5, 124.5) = 20.99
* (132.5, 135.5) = 29.15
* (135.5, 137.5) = 35.66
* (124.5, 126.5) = 21.57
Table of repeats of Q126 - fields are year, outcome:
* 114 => 38.89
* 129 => 24.63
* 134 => 35.06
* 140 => 39.31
